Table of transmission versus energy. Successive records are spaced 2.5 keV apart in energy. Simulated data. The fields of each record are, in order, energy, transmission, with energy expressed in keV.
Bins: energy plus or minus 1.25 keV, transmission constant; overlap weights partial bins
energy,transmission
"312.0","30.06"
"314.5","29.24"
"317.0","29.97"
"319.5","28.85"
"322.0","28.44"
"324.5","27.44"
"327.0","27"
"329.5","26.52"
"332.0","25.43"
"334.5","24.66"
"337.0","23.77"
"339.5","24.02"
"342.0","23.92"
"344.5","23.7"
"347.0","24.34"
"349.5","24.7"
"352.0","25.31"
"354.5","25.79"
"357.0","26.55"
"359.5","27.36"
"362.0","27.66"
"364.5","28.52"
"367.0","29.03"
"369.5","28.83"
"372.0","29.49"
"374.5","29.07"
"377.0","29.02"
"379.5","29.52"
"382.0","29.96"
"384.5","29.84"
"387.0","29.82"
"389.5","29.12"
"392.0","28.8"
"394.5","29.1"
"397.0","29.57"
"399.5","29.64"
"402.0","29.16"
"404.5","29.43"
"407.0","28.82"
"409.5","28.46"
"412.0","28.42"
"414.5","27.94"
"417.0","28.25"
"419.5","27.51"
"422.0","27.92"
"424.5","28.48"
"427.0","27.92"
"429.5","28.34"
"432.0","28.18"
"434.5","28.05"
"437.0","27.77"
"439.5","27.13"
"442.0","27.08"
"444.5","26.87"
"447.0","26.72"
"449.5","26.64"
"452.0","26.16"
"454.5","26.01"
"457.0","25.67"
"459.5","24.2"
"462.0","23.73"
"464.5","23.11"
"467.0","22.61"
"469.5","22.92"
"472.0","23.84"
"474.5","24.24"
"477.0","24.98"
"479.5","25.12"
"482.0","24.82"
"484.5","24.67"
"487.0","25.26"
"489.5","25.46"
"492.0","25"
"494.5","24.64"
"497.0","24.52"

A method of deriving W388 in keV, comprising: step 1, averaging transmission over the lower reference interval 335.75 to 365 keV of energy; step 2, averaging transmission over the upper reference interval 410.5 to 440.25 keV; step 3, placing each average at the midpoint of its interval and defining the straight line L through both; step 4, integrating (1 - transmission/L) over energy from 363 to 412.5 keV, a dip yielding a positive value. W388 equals -4.6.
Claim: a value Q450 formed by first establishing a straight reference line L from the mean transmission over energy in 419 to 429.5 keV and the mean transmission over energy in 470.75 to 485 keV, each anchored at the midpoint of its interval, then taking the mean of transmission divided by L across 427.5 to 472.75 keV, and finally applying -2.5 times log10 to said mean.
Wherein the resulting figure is 0.022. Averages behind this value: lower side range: 28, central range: 25.9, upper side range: 24.6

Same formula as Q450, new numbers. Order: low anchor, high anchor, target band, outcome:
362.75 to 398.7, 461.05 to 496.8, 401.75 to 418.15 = -0.032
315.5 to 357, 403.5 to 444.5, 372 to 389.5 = -0.096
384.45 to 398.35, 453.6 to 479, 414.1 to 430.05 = -0.033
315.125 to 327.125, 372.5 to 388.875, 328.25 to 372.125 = 0.119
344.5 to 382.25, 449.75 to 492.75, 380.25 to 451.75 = -0.091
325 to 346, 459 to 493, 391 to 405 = -0.187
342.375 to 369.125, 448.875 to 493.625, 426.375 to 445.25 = -0.103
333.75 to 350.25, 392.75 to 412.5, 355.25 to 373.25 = -0.088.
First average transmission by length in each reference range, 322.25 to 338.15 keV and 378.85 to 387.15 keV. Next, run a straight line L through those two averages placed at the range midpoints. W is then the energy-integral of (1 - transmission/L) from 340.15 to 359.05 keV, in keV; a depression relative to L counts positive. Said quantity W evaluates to 1.7 keV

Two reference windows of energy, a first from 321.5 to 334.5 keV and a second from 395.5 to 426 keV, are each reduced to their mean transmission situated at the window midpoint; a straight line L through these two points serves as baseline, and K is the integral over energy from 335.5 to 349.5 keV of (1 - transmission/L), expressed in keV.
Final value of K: 1.5 keV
